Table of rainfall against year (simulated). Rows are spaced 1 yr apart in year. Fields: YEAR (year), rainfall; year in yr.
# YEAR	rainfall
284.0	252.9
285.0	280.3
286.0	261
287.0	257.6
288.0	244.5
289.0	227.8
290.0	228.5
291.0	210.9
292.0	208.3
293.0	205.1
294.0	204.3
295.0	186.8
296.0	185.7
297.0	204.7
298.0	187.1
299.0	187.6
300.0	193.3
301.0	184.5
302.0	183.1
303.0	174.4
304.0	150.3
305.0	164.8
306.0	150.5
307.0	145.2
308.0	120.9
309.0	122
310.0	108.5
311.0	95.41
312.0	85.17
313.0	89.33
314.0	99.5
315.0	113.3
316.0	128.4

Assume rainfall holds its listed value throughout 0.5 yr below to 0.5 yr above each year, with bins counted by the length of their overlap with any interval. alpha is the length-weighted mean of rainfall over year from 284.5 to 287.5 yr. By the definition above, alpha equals 266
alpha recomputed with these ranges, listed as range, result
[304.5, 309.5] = 141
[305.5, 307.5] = 148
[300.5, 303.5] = 181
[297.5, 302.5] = 187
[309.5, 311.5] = 102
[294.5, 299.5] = 190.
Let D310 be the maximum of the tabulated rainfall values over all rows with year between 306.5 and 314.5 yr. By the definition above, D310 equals 145.2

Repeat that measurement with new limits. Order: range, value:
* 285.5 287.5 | 261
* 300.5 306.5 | 184.5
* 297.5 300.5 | 193.3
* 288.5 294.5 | 228.5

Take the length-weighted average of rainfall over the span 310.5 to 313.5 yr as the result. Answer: 90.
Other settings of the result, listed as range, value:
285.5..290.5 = 244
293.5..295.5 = 196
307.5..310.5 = 117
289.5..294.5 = 211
